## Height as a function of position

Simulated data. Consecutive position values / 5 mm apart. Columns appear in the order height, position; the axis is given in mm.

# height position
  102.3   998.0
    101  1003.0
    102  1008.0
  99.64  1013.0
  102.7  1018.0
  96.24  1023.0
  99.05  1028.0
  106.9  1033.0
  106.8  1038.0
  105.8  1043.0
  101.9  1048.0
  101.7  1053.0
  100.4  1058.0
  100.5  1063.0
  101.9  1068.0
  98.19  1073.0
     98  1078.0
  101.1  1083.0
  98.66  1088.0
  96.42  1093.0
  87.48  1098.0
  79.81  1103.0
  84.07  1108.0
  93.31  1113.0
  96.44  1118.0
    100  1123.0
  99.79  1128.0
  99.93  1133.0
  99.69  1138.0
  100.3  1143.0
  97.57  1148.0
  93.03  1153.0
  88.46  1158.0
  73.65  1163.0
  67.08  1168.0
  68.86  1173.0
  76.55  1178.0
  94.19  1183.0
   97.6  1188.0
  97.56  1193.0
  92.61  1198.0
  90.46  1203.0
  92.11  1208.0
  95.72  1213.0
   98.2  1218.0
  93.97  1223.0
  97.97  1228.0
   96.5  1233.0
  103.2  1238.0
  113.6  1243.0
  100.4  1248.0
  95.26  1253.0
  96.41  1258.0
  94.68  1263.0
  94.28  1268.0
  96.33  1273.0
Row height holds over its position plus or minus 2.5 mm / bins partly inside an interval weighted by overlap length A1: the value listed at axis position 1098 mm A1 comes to 87.48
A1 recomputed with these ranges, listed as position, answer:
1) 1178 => 76.55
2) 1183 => 94.19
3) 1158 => 88.46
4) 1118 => 96.44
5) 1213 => 95.72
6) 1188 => 97.6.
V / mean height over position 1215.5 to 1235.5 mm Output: 96.7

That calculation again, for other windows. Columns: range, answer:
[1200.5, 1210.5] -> 91.3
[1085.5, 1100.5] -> 94.2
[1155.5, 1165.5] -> 81.1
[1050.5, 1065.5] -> 101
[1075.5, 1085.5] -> 99.5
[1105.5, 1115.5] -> 88.7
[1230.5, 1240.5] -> 99.8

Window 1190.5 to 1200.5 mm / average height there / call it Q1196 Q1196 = 95.1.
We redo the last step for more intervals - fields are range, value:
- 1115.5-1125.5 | 98.2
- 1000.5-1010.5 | 102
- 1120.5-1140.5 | 99.9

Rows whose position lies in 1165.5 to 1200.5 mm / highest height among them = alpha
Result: 97.6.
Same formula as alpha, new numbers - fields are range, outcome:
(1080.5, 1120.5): 101.1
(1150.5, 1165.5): 93.03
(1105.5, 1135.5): 100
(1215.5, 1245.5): 113.6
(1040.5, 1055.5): 105.8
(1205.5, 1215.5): 95.72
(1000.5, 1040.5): 106.9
